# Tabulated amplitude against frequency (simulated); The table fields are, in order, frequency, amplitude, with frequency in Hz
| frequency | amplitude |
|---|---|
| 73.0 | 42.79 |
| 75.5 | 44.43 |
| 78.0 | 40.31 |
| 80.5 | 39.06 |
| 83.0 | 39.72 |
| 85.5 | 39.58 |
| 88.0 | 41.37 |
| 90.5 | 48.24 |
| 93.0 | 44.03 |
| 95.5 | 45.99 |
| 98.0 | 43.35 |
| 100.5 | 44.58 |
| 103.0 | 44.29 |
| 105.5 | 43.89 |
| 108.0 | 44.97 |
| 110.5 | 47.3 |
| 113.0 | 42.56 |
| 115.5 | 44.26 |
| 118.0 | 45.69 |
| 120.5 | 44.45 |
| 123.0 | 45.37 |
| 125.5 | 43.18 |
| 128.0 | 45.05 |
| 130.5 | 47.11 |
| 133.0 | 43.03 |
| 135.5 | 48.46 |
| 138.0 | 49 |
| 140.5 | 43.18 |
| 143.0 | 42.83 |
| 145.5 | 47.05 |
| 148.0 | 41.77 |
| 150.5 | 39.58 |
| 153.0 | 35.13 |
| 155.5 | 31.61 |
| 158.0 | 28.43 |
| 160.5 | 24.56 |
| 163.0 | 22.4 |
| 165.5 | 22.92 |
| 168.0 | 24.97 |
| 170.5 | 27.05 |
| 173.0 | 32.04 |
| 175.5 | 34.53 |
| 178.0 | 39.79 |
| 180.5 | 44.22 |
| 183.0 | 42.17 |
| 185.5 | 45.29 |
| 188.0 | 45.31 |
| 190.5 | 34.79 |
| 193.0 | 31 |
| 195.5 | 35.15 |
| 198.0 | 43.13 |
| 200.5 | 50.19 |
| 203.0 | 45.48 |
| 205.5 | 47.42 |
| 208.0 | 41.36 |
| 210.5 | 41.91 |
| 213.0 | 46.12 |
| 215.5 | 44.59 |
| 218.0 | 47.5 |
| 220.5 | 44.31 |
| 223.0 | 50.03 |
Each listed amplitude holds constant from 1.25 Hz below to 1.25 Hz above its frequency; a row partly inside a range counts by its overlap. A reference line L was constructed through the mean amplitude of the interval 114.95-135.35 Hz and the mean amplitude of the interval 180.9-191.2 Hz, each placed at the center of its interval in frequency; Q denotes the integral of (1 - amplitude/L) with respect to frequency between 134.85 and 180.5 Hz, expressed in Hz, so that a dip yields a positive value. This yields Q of 8.7 Hz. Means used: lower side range 45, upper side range 42.5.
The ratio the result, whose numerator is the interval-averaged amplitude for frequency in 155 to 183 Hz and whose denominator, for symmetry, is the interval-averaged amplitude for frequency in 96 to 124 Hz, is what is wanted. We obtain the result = 0.69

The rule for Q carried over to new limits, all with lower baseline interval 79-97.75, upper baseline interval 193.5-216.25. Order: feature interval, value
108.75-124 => -0.76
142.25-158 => 1.60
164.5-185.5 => 4.36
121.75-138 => -1.04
